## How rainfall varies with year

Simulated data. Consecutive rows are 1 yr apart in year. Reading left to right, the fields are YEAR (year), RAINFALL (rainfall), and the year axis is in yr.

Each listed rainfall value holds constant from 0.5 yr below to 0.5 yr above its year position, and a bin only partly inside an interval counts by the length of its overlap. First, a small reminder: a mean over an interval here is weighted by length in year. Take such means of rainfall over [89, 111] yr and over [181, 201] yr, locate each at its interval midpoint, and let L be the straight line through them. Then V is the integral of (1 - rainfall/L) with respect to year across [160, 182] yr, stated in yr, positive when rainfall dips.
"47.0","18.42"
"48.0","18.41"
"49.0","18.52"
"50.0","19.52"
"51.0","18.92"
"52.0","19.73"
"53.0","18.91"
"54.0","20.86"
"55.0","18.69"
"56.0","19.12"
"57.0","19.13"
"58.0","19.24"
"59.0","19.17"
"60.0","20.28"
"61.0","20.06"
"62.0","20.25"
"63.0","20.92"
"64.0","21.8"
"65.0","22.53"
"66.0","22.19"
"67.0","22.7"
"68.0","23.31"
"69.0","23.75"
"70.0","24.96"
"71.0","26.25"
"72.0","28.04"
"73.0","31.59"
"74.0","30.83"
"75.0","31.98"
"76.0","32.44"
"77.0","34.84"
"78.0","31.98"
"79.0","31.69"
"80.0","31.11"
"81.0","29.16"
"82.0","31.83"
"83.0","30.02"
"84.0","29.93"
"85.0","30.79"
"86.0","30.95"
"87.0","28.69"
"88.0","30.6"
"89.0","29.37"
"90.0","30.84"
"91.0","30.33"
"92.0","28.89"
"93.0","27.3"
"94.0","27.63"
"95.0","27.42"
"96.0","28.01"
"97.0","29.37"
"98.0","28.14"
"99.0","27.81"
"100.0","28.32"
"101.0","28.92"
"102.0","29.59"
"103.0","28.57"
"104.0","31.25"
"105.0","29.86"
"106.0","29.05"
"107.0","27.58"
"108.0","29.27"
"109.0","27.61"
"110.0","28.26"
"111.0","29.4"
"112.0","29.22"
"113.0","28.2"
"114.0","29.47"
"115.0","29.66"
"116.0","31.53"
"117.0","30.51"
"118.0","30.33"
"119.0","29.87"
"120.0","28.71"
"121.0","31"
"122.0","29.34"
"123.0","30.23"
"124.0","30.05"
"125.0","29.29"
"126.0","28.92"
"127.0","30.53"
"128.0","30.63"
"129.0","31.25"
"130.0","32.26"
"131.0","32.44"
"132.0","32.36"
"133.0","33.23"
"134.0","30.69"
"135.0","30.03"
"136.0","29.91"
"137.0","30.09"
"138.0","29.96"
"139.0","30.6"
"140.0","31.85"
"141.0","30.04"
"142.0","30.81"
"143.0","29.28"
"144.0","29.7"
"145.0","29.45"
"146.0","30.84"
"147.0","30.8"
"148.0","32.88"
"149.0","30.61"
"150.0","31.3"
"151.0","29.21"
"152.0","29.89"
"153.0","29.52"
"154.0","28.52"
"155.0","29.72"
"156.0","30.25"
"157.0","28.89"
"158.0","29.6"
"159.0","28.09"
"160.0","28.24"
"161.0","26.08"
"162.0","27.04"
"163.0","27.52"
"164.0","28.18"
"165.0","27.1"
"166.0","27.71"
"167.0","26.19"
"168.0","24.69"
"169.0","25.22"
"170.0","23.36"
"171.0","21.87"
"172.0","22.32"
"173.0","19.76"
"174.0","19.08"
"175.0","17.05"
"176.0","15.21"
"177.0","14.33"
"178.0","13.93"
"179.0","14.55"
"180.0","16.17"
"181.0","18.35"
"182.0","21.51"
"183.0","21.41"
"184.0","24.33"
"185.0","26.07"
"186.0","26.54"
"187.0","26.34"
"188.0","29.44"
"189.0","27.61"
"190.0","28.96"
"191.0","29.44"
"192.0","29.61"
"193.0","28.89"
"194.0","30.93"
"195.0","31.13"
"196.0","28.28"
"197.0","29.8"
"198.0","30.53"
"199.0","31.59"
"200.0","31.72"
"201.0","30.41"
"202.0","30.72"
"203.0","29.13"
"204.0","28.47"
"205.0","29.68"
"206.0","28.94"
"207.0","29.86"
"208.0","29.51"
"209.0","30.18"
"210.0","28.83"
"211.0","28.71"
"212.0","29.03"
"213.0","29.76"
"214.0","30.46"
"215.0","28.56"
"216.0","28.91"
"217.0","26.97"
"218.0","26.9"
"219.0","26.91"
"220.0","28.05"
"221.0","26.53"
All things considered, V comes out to 4.9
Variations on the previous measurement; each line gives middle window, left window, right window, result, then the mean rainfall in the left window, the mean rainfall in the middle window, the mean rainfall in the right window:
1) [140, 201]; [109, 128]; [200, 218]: 6.1 yr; 29.7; 26.5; 29.3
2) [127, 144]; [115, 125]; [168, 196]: -1.5 yr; 30.1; 30.9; 23.2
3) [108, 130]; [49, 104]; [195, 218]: -2.0 yr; 26.3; 29.8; 29.5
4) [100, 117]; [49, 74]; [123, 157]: -1.4 yr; 21.9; 29.2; 30.5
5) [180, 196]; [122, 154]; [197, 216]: 1.9 yr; 30.5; 26.4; 29.8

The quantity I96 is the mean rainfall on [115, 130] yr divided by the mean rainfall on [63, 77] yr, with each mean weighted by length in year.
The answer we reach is 1.14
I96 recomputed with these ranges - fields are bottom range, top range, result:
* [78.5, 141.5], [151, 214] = 0.89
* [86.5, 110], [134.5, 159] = 1.04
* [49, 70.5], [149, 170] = 1.36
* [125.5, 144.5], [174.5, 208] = 0.84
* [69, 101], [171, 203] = 0.84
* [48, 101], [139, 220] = 1.05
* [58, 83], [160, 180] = 0.84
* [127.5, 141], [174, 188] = 0.64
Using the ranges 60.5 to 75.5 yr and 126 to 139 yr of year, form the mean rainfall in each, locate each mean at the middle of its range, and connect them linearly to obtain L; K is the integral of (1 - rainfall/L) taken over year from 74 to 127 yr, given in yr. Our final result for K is -3.7 yr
